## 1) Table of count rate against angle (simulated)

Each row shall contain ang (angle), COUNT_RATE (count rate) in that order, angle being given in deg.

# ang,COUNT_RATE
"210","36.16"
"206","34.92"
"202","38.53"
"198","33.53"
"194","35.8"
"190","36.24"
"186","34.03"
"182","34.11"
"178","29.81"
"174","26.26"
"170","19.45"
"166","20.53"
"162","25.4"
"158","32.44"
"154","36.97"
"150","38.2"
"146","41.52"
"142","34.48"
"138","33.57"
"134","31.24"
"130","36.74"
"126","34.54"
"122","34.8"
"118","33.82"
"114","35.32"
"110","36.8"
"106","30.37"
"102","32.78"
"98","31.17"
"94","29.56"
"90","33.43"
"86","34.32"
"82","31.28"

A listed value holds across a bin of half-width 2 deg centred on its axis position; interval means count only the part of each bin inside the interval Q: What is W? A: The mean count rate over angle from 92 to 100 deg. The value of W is 30.4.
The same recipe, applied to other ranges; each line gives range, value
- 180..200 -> 34.7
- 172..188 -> 31.1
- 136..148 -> 36.5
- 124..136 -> 34.2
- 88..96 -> 31.5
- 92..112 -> 32.1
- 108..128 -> 35.1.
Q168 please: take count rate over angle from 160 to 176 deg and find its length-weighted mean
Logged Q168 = 22.9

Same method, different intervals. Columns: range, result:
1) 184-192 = 35.1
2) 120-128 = 34.7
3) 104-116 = 34.2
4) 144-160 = 37.3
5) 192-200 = 34.7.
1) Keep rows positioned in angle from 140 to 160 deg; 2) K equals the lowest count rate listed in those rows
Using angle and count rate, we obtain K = 32.44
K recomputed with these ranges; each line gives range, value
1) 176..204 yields 29.81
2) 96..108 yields 30.37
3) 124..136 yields 31.24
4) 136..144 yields 33.57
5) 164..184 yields 19.45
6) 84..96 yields 29.56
